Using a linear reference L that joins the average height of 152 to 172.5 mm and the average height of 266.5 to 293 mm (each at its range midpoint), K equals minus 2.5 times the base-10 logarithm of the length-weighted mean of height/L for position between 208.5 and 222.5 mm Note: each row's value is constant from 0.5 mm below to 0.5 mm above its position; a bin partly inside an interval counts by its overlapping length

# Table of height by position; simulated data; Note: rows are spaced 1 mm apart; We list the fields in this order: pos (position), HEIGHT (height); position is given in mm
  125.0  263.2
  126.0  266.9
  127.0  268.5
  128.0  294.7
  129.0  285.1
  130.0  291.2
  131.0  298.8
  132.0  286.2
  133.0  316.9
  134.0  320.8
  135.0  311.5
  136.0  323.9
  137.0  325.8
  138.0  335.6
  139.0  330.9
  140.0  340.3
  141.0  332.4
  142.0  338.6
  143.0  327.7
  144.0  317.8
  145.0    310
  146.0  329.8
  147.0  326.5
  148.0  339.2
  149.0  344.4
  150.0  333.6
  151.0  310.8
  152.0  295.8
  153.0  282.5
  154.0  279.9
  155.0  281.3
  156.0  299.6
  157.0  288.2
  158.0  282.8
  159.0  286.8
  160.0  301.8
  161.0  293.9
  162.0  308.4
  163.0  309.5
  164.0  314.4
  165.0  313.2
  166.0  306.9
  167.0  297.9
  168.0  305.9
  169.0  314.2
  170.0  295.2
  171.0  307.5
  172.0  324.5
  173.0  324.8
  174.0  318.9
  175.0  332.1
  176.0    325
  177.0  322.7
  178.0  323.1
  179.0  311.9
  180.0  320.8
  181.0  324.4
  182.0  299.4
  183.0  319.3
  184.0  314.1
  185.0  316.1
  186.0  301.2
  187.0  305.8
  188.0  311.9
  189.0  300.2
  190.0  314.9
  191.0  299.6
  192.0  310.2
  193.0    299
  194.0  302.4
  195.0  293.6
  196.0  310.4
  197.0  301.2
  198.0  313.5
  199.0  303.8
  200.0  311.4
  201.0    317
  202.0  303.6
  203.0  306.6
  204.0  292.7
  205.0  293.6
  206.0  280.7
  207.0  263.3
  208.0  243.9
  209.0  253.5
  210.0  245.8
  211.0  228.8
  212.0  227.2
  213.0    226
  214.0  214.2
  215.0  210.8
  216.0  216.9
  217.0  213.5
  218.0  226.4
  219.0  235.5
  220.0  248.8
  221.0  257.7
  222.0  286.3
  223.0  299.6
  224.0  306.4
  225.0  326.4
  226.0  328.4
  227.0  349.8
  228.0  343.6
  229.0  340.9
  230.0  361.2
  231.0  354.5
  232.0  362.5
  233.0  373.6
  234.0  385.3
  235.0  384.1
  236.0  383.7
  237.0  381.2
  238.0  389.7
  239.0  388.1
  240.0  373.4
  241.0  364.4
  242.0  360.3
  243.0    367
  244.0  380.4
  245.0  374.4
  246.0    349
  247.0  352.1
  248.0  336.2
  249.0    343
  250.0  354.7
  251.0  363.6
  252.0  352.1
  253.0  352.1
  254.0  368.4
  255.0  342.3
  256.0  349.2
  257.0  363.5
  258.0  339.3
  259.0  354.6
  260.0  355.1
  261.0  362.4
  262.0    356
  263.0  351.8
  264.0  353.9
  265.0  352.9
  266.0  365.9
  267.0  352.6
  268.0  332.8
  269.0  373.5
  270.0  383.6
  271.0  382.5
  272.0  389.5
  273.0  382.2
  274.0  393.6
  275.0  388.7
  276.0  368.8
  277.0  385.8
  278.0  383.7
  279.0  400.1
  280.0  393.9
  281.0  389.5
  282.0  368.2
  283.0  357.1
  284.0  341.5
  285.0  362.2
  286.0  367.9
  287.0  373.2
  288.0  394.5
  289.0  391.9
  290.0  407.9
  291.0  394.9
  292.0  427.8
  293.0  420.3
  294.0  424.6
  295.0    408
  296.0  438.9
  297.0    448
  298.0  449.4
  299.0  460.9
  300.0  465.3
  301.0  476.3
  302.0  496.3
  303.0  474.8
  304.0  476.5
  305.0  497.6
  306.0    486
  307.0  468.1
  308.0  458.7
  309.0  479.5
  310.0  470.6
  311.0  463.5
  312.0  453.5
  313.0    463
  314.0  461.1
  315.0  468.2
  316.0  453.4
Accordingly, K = 0.39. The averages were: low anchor 300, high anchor 381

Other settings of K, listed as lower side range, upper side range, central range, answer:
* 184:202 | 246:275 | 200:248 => 0.07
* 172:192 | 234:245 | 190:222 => 0.25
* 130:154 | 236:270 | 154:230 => 0.15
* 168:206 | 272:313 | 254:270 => 0.10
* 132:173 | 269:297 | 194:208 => 0.15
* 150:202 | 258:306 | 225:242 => -0.03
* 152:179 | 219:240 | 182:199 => 0.04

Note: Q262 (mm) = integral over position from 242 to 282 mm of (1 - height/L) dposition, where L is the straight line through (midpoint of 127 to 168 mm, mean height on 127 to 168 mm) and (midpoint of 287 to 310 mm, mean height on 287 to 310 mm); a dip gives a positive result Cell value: 4.7 mm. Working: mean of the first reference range 310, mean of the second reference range 446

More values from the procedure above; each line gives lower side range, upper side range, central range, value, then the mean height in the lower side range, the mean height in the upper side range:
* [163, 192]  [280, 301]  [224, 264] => 1.0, 313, 406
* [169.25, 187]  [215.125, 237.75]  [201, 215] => 2.5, 316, 316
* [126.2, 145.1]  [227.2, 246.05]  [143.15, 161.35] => 0.9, 313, 370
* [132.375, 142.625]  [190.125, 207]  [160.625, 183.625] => -0.1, 327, 302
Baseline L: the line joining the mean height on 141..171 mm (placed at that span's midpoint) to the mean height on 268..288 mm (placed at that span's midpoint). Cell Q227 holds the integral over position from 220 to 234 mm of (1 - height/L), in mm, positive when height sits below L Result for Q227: 0.8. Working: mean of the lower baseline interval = 309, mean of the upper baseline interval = 377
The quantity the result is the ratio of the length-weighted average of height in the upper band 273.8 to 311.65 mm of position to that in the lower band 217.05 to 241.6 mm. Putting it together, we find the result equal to 1.27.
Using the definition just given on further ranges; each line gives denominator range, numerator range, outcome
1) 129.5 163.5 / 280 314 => 1.38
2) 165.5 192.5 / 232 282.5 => 1.18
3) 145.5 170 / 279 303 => 1.35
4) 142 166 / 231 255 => 1.19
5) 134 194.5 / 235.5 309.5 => 1.25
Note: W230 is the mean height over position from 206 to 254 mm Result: 317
